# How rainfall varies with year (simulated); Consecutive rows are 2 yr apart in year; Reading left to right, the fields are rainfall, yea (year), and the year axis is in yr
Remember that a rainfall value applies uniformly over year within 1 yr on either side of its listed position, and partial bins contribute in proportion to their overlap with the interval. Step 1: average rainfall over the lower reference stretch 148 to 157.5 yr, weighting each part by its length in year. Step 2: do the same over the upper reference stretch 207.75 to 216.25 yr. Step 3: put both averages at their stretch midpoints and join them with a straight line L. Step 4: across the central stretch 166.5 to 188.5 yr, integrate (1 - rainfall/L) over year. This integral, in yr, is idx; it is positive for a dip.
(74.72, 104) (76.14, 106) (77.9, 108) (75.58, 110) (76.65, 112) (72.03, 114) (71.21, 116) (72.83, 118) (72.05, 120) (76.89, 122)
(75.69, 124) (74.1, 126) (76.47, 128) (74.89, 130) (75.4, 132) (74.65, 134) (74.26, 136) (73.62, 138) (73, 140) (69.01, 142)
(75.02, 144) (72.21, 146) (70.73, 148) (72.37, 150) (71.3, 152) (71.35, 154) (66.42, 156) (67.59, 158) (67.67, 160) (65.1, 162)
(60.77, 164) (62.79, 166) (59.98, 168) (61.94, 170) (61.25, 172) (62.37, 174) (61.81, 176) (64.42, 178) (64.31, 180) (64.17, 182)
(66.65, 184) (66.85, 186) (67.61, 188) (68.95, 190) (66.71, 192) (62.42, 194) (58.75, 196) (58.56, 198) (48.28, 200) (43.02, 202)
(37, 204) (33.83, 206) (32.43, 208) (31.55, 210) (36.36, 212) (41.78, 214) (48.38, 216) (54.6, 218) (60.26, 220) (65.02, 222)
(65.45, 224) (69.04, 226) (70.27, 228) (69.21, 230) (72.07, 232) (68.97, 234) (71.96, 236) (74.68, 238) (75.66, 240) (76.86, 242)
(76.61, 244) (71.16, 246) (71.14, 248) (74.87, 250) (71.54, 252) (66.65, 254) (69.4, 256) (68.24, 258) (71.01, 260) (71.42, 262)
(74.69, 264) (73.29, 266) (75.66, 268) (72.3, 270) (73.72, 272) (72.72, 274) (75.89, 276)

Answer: -2.87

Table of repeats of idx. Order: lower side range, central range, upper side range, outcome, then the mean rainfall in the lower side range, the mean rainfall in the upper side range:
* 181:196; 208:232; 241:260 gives 4.7 yr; 65.7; 71.8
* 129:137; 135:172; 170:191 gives 1.1 yr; 74.8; 64.7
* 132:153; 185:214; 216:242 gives 7.9 yr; 72.7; 67.7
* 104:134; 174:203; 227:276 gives 4.7 yr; 74.8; 72.3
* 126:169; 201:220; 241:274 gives 8.1 yr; 70.3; 72.4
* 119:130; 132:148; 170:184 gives -0.3 yr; 75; 63.2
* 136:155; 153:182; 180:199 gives 1.8 yr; 72.2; 64.5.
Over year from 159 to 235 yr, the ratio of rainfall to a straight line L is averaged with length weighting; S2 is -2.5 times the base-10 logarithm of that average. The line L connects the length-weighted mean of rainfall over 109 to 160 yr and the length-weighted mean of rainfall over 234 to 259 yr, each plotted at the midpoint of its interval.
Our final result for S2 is 0.23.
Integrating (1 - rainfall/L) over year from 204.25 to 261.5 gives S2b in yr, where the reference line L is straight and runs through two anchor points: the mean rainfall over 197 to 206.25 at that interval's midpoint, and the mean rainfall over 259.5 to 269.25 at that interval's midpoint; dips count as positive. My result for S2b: -2.80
